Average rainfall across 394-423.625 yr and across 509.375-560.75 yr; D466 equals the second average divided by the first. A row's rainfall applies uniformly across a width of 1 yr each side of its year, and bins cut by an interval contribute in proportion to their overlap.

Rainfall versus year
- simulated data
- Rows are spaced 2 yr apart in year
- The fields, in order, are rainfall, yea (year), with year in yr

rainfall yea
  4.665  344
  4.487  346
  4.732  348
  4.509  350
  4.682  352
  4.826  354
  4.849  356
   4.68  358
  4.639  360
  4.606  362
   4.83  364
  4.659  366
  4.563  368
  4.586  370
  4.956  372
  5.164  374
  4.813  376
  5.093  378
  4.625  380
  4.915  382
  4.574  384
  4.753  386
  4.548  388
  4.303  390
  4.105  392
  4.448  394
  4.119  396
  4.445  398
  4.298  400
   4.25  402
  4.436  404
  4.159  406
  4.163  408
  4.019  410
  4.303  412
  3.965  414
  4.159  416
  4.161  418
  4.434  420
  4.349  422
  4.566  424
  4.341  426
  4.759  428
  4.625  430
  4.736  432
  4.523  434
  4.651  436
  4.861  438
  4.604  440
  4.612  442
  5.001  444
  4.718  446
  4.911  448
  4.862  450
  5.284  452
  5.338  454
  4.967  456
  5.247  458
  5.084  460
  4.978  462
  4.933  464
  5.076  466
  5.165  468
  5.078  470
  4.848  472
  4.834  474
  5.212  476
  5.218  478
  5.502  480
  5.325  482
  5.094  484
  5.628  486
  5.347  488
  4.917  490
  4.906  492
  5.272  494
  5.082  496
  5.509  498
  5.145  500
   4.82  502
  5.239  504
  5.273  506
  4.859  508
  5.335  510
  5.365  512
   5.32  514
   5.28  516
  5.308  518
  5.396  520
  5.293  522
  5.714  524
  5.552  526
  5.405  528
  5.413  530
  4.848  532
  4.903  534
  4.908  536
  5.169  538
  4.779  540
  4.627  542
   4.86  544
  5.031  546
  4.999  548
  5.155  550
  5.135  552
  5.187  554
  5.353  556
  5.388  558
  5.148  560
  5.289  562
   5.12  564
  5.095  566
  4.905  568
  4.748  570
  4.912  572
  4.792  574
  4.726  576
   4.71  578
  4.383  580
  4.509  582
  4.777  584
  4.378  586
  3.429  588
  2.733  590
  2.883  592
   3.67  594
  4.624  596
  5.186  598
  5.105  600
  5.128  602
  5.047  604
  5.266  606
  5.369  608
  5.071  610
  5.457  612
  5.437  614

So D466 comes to 1.22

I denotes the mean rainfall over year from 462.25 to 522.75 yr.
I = 5.18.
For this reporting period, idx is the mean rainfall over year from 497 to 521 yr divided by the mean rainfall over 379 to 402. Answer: 1.2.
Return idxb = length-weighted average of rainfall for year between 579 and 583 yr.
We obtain 4.45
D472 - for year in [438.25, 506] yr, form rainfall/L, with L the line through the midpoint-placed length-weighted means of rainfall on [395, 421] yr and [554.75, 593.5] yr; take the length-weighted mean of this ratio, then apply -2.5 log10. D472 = -0.17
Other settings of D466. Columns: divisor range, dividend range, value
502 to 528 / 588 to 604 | 0.79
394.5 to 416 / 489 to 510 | 1.21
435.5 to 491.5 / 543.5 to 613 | 0.95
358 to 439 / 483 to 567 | 1.15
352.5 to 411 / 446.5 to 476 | 1.10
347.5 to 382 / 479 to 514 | 1.10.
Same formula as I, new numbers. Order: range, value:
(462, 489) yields 5.17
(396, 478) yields 4.67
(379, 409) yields 4.41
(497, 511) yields 5.17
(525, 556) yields 5.07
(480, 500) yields 5.24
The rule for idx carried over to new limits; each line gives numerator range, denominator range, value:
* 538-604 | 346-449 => 1.04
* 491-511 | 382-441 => 1.17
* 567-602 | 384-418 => 1.03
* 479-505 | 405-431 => 1.21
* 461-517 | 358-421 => 1.15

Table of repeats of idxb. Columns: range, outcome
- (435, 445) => 4.75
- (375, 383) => 4.86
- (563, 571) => 4.97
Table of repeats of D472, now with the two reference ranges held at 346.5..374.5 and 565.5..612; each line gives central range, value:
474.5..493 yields -0.13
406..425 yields 0.11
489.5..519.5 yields -0.12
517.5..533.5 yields -0.16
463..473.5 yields -0.08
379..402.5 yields 0.06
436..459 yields -0.06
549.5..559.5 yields -0.14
